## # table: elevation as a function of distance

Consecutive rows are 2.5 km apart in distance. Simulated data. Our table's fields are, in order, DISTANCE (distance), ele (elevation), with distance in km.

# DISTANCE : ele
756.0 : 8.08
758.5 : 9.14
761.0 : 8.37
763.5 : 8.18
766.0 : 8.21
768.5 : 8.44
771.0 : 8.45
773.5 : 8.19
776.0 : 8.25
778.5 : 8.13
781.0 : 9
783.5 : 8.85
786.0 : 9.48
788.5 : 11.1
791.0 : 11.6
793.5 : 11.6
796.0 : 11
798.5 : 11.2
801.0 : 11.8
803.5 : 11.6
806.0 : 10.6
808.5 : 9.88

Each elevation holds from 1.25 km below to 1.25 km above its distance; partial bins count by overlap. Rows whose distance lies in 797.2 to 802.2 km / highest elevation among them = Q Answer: 11.8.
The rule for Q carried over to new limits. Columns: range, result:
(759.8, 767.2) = 8.37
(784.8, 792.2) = 11.6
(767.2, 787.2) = 9.48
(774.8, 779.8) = 8.25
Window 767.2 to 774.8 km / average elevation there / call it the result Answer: 8.36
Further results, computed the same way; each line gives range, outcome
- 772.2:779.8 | 8.2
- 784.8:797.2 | 11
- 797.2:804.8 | 11.5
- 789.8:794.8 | 11.6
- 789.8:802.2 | 11.4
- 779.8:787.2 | 9.11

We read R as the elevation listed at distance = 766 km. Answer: 8.21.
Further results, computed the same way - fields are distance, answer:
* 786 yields 9.48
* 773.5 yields 8.19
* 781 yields 9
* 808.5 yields 9.88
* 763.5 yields 8.18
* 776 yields 8.25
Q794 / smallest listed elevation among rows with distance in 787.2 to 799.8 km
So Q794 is 11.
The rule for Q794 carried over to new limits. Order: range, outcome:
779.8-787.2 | 8.85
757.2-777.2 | 8.18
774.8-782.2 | 8.13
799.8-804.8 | 11.6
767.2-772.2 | 8.44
